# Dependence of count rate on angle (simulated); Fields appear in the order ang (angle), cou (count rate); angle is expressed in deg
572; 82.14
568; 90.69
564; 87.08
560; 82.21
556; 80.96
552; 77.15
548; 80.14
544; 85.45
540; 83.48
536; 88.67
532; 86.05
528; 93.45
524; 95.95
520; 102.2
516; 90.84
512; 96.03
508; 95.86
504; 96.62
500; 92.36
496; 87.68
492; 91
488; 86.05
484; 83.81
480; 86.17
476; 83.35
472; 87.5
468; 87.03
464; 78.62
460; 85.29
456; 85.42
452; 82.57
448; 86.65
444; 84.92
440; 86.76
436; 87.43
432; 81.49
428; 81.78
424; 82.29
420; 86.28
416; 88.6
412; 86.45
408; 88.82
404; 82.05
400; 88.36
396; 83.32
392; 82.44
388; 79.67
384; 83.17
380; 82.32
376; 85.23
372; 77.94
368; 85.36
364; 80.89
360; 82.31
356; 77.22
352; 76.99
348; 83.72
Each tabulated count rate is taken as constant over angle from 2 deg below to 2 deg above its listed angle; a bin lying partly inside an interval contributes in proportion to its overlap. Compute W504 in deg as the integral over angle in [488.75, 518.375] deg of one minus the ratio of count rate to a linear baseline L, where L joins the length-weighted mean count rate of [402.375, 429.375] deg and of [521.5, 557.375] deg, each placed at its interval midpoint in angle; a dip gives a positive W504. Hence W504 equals -2.4 deg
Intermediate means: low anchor 85.3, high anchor 86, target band 92.7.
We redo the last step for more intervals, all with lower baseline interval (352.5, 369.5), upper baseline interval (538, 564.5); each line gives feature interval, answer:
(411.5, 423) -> -0.8 deg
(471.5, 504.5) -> -2.5 deg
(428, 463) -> -1.4 deg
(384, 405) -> -0.5 deg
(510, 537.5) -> -3.9 deg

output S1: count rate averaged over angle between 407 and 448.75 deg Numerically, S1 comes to 85.5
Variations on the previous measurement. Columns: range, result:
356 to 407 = 82.7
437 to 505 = 86.4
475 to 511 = 89.6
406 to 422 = 87.5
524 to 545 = 88.3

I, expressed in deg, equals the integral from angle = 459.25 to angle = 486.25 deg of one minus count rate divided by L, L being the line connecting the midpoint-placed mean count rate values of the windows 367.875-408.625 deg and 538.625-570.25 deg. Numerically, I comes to -0.4 deg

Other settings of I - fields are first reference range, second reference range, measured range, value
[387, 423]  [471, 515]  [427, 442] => 0.4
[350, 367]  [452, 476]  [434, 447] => -0.5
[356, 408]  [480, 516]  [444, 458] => 0.4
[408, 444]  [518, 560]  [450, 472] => 0.5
